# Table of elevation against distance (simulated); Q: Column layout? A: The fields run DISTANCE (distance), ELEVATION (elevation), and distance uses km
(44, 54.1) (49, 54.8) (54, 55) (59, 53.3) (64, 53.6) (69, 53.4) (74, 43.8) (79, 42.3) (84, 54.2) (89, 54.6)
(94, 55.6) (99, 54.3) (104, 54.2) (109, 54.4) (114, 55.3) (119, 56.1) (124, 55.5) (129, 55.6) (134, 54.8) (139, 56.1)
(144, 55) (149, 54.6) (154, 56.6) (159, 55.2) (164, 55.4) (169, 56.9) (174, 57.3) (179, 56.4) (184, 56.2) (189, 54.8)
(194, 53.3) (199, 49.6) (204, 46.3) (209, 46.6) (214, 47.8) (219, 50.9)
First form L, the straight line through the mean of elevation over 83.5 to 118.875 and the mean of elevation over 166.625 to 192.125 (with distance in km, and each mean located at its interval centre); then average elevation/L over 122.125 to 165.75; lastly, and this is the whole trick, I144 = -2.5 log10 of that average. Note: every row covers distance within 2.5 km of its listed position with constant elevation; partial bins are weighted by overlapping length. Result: 0.00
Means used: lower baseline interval 54.8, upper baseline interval 56.2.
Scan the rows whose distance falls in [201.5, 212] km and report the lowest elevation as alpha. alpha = 46.3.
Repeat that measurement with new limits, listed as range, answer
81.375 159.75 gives 54.2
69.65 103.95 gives 42.3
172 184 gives 56.2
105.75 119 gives 54.4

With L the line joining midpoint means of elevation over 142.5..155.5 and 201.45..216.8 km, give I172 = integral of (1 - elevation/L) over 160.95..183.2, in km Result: -1.9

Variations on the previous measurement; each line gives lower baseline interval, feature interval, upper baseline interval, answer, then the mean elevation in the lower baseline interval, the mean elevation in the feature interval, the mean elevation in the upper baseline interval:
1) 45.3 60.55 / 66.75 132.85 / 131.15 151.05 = 2.1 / 54.4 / 53.1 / 55.1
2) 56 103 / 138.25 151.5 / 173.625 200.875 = -0.4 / 51.8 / 55.1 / 54.5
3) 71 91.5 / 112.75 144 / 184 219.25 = -3.9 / 48.8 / 55.5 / 50.3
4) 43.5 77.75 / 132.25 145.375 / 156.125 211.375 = -0.6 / 52.1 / 55.4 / 53.5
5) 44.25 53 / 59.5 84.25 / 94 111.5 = 2.4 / 54.7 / 49.3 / 54.5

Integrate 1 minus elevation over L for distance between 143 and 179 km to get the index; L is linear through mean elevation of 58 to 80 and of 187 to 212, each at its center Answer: -4.4 km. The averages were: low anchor 49.5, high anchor 50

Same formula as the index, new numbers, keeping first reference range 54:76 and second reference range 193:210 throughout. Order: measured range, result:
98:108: -0.7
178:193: -1.9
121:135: -1.4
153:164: -1.3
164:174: -1.4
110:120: -1.0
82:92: -0.6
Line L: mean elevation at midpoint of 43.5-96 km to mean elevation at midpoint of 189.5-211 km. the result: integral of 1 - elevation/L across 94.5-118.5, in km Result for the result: -1.6 km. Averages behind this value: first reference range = 52.1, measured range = 54.8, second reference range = 49.5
